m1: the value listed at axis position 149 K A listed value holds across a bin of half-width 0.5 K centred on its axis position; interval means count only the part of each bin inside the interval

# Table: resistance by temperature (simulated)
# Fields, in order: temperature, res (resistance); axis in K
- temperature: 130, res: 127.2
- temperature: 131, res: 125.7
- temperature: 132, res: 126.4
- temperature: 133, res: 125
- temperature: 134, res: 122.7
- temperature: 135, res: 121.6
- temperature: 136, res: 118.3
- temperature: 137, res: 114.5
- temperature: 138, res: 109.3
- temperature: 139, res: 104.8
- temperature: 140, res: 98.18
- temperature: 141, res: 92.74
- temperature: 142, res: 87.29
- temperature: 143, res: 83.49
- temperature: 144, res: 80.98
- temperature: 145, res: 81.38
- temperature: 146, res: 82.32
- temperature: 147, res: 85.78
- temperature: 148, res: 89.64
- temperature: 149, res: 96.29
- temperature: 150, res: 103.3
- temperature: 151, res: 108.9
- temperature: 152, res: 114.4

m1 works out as 96.29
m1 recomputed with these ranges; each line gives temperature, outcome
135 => 121.6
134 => 122.7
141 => 92.74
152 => 114.4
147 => 85.78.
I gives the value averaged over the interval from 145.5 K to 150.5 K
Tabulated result 91.5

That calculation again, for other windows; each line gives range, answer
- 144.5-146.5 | 81.8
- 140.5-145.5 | 85.2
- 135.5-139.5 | 112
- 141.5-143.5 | 85.4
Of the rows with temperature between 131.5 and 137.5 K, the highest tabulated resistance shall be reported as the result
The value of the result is 126.4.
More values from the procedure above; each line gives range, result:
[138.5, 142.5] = 104.8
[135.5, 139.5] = 118.3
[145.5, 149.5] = 96.29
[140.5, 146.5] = 92.74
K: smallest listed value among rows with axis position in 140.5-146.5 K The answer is 80.98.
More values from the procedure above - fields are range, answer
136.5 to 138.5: 109.3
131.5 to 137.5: 114.5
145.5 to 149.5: 82.32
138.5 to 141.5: 92.74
